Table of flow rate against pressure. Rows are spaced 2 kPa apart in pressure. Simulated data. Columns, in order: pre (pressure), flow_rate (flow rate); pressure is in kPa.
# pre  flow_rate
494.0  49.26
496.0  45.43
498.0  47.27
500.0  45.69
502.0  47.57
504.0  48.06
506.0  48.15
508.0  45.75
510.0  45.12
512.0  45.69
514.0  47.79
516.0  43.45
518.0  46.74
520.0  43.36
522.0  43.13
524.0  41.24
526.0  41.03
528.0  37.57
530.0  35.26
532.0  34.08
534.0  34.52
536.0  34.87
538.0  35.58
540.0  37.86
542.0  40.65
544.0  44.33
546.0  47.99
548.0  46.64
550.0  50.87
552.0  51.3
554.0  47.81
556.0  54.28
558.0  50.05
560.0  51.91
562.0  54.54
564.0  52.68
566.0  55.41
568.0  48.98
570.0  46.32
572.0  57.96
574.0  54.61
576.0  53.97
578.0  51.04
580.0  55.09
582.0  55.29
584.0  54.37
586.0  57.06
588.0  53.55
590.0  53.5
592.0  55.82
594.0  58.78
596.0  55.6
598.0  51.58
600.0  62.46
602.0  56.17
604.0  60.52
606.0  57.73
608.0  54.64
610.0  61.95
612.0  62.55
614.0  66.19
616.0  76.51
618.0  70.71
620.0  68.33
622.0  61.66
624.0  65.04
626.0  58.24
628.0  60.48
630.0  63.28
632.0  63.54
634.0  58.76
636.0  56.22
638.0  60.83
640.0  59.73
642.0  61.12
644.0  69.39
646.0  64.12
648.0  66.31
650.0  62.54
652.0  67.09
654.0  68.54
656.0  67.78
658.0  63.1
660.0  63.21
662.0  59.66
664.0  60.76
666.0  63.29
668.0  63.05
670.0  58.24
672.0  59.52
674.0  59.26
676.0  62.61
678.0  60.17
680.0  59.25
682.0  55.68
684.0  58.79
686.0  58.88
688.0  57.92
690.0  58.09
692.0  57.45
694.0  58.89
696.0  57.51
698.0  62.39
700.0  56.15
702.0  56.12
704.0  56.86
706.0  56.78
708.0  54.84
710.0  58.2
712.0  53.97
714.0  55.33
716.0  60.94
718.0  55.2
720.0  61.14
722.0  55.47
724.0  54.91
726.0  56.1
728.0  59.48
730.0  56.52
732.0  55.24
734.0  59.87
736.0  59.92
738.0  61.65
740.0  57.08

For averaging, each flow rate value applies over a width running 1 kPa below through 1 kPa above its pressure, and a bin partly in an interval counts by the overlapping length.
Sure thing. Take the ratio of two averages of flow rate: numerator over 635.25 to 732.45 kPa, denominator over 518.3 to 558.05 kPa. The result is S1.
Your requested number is 1.4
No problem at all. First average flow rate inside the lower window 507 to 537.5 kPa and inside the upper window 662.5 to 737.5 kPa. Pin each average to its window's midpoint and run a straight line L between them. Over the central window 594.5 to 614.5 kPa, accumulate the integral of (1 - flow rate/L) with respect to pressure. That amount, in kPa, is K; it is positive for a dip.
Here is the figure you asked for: -3.9 kPa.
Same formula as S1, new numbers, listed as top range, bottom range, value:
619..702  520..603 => 1.26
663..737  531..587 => 1.20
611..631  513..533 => 1.58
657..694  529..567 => 1.32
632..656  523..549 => 1.61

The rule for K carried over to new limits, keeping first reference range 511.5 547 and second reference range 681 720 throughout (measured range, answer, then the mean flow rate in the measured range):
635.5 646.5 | -2.2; 62.1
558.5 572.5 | -2.5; 52.3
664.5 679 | -1.7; 60.9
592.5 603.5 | -2.2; 57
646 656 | -2.6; 66.1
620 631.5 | -2.8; 62.4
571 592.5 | -4.1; 54.7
